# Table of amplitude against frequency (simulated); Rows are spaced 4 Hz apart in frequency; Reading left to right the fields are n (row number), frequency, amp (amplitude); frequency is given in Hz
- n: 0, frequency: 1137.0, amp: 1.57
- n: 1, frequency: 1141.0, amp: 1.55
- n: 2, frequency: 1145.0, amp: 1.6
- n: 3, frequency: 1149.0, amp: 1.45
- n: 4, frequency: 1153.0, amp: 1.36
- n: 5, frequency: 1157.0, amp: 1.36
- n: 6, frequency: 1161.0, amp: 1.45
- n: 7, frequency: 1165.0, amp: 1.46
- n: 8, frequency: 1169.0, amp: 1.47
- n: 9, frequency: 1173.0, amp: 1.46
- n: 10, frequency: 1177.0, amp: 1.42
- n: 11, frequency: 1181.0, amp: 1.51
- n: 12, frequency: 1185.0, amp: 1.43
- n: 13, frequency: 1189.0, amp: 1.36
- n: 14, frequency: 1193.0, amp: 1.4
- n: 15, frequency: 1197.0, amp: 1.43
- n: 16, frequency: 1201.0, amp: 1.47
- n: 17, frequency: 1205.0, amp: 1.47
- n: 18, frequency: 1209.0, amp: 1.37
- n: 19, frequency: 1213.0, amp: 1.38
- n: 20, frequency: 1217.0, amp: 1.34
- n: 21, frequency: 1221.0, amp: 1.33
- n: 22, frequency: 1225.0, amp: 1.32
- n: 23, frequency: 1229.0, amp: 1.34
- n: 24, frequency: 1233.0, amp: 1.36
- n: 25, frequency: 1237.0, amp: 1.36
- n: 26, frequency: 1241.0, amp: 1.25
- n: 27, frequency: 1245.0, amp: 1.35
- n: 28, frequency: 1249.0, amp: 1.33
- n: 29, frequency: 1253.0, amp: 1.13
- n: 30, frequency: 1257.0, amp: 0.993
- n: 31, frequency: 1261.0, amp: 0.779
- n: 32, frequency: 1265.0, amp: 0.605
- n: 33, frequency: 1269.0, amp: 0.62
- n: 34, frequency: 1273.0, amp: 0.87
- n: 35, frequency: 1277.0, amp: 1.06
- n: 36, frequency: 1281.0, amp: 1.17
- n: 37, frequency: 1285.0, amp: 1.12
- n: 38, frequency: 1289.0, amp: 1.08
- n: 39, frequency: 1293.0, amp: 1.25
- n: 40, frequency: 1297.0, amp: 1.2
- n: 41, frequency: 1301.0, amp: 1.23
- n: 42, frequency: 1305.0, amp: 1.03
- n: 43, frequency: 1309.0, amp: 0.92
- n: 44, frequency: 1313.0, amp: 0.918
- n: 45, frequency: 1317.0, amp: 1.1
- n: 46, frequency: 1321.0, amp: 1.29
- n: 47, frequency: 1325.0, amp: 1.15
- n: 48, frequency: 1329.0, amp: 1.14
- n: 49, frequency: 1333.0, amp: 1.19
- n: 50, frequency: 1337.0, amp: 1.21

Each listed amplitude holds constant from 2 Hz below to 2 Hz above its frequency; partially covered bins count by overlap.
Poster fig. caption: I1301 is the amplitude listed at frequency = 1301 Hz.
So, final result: 1.23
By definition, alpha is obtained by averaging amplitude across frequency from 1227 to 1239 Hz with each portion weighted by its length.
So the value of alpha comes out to 1.35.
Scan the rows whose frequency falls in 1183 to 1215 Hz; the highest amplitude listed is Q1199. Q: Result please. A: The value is 1.47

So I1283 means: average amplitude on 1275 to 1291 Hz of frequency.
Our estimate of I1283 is 1.11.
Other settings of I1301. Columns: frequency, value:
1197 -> 1.43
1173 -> 1.46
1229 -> 1.34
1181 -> 1.51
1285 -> 1.12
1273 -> 0.87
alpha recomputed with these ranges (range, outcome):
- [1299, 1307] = 1.13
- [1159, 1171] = 1.46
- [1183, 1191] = 1.4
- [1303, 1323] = 1.05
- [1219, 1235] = 1.34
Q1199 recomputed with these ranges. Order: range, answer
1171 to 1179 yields 1.46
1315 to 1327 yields 1.29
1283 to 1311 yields 1.25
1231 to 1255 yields 1.36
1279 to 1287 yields 1.17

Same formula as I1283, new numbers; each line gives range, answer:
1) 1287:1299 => 1.18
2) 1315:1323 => 1.2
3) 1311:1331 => 1.12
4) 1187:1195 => 1.38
